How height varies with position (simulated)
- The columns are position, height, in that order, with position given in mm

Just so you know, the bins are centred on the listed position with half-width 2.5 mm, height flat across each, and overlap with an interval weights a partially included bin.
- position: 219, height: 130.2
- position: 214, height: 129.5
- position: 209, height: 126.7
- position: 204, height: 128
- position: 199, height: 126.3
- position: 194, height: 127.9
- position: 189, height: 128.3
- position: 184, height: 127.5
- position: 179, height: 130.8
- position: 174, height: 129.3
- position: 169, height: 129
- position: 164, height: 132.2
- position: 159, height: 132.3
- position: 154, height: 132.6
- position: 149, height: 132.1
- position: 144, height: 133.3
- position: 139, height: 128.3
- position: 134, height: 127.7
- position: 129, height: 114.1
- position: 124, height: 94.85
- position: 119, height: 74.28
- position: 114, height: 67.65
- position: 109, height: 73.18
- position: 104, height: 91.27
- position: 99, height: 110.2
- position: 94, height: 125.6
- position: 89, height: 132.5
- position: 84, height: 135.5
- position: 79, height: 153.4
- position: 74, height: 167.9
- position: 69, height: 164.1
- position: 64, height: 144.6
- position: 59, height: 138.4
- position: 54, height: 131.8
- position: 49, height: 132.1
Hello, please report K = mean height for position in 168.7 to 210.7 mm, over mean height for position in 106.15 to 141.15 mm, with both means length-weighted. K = 1.3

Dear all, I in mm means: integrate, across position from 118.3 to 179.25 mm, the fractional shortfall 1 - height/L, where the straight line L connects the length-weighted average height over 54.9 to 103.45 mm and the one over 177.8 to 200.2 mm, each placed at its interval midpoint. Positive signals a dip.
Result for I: 3.9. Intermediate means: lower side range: 139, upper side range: 128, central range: 123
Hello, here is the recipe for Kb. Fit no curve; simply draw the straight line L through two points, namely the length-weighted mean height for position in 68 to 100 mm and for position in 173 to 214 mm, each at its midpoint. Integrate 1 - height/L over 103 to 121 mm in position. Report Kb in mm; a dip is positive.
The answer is 8.18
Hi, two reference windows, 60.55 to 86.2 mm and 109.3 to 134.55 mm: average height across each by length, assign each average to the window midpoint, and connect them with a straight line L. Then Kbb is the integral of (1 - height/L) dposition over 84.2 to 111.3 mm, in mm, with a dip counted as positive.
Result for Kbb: 3.1 mm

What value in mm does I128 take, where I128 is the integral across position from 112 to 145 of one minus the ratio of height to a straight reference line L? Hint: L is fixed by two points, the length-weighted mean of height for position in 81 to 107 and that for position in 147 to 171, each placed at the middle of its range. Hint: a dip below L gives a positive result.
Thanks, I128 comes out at 5.5 mm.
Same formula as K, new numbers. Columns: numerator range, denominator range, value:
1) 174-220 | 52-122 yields 1.05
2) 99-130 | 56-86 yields 0.57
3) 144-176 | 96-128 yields 1.51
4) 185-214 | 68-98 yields 0.89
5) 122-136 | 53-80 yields 0.74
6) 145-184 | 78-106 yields 1.06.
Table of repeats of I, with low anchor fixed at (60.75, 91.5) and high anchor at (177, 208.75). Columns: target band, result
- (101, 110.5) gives 3.9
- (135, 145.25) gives 0.6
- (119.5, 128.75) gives 3.0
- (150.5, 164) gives 0.2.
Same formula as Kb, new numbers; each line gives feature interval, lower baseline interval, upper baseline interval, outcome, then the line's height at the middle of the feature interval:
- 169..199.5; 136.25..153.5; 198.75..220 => 0.21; 129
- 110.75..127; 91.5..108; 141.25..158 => 5.11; 116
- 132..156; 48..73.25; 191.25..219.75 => 0.74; 135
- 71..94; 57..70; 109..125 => -4.28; 122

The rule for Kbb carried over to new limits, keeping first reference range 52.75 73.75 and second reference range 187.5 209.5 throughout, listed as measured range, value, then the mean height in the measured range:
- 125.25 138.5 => 1.7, 120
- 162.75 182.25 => 0.2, 130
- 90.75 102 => 2.0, 118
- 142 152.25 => 0.2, 133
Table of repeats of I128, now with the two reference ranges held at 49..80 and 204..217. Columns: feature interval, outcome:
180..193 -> 0.3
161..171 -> 0.3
